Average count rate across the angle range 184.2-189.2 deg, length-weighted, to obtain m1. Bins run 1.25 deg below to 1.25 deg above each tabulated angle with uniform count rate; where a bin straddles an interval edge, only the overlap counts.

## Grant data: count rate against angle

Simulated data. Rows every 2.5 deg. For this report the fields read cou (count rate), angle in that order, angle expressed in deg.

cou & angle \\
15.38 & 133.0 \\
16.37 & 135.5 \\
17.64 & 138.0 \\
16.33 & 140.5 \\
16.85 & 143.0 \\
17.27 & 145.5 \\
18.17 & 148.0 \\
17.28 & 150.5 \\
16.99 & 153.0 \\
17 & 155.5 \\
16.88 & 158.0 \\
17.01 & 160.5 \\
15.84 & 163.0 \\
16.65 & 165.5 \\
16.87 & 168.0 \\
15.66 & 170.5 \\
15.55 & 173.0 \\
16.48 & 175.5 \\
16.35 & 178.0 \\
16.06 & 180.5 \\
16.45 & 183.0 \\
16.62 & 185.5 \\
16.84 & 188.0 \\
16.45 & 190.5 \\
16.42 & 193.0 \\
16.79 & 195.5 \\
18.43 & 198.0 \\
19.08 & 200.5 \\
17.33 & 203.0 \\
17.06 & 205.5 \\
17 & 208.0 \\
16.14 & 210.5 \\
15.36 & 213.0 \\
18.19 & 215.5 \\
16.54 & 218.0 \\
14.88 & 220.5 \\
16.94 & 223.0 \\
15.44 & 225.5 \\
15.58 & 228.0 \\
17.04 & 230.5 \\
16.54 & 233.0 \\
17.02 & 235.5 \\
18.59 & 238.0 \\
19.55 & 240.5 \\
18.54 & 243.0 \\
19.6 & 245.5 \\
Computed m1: 16.7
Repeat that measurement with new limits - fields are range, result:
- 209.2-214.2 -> 15.8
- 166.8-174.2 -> 16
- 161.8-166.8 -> 16.3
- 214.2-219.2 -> 17.4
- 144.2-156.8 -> 17.3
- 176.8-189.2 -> 16.5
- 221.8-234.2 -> 16.3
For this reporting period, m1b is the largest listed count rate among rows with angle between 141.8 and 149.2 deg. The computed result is 18.17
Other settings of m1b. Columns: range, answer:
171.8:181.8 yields 16.48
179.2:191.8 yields 16.84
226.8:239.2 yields 18.59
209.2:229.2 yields 18.19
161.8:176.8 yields 16.87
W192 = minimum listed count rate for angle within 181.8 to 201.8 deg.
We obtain 16.42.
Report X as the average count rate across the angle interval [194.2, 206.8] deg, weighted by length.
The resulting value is 17.7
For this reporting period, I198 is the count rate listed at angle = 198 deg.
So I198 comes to 18.43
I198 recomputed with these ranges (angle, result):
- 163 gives 15.84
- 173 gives 15.55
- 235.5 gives 17.02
